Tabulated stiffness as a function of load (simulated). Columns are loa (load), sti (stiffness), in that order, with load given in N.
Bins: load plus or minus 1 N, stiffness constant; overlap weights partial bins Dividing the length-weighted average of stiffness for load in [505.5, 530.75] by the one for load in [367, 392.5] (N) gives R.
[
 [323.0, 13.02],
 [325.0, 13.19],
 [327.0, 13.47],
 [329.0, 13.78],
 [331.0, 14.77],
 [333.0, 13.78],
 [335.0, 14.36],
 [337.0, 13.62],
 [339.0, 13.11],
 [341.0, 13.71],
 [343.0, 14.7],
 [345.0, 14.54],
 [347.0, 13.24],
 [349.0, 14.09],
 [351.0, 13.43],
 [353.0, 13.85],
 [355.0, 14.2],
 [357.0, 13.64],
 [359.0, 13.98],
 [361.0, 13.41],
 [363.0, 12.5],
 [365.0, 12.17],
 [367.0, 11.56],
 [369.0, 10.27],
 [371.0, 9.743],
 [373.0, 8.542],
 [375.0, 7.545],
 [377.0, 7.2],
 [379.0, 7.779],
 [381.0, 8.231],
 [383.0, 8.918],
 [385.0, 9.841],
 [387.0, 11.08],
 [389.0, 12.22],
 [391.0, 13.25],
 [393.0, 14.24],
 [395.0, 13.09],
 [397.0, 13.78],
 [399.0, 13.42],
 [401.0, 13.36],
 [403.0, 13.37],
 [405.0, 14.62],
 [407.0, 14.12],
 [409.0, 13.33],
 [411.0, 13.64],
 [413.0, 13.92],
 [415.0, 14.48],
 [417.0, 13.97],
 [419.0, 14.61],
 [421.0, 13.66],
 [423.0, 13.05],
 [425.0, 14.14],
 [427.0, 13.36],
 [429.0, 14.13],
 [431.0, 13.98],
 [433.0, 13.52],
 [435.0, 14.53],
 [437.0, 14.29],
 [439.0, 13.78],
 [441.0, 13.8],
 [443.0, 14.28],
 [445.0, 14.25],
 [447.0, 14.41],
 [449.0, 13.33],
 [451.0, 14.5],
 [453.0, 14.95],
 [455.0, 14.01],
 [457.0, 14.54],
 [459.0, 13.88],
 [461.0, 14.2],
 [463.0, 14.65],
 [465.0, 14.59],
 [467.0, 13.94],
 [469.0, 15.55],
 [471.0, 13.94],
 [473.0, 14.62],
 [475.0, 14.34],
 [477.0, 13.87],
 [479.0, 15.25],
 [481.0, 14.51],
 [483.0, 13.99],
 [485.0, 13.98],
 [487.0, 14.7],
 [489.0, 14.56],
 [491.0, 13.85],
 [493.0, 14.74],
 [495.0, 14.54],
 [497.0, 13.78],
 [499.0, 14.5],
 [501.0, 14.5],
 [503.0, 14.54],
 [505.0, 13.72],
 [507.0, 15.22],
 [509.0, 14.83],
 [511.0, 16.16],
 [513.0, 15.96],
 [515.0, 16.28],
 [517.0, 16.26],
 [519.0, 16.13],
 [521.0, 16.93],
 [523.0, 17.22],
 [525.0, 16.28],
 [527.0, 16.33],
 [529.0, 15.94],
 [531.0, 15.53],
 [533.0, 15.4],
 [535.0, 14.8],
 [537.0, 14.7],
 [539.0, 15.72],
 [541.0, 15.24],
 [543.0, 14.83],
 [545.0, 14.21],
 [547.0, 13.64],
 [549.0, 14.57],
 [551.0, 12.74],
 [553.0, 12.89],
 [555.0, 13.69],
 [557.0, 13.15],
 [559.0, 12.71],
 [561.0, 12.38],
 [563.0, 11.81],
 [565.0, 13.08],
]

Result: 1.65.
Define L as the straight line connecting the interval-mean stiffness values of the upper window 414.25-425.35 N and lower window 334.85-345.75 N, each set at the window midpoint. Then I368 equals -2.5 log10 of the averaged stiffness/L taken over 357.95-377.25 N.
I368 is 0.28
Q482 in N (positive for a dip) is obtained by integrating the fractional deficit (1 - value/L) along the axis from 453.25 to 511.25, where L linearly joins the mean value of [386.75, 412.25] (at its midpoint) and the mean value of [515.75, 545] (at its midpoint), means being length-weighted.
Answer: 1.7 N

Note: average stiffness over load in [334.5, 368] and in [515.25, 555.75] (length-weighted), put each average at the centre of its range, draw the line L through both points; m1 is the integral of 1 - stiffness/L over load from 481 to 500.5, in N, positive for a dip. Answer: 0.6 N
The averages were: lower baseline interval 13.5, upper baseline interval 15.2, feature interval 14.3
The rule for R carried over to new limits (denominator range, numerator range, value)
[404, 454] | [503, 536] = 1.12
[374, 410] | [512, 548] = 1.34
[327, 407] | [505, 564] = 1.20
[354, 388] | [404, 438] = 1.31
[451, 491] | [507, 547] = 1.09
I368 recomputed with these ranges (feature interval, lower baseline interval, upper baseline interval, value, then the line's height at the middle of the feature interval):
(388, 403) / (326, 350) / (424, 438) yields 0.050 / 14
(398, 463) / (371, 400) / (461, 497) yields -0.130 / 12.5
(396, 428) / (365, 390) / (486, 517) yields -0.248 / 11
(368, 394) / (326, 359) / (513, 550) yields 0.394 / 14.2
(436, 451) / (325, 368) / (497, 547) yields 0.041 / 14.6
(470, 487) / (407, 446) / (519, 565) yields -0.008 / 14.2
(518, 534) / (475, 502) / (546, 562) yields -0.182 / 13.7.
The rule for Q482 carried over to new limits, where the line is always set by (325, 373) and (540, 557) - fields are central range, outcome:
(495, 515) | -1.6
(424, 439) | -0.5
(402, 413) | -0.3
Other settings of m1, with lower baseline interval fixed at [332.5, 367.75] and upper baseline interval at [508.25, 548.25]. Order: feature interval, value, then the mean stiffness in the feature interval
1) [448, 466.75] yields 0.7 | 14.3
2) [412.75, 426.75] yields 0.4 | 13.9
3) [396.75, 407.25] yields 0.3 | 13.8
